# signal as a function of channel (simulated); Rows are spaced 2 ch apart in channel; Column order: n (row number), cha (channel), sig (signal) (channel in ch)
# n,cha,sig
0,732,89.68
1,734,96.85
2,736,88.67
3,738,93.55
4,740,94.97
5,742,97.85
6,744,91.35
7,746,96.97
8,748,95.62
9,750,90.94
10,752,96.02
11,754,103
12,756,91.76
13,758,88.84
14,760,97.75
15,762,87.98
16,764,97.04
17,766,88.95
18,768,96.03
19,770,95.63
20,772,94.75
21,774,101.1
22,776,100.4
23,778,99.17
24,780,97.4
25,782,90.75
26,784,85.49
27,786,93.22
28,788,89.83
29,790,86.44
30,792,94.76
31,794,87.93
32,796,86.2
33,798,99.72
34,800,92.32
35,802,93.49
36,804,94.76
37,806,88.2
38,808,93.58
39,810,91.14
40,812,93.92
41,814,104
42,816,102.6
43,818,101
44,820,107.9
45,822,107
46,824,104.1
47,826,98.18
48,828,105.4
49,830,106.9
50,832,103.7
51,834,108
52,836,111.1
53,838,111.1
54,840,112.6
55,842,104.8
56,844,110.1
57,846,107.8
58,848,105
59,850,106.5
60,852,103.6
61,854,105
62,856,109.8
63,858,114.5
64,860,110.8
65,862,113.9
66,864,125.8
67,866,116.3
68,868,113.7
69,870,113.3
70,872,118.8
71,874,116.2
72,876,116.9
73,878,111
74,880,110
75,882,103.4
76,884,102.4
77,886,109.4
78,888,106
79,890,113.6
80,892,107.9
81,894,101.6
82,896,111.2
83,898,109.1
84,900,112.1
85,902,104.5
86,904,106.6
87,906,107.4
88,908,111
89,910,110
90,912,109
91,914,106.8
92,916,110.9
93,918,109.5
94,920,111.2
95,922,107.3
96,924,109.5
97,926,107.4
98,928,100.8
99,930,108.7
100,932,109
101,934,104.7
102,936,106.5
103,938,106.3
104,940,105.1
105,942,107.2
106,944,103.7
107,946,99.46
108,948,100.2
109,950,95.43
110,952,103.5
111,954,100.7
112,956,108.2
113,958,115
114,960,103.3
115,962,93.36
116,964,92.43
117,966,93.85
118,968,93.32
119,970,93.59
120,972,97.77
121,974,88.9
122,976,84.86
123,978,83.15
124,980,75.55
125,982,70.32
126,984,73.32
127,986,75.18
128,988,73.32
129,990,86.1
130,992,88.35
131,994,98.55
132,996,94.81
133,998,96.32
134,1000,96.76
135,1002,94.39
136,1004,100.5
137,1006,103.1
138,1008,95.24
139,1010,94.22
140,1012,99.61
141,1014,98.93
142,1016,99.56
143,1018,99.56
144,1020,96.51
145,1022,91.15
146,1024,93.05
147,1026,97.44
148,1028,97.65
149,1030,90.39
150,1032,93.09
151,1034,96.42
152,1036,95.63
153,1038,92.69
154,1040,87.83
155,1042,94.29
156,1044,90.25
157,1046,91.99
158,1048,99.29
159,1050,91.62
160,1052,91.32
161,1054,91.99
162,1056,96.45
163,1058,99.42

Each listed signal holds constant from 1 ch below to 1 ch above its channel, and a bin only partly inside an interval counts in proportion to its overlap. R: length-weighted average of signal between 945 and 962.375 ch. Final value 102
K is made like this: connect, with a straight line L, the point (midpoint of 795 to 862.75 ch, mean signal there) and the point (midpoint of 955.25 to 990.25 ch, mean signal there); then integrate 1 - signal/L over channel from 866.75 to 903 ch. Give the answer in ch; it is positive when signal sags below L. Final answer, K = -4.6 ch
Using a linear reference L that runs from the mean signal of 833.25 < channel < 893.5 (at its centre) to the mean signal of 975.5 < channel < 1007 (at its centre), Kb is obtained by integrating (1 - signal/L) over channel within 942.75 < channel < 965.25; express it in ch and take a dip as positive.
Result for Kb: -1.8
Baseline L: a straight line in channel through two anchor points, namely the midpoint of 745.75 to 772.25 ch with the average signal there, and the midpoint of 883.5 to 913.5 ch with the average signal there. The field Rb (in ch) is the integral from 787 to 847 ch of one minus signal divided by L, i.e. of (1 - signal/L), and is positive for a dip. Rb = 0.13 ch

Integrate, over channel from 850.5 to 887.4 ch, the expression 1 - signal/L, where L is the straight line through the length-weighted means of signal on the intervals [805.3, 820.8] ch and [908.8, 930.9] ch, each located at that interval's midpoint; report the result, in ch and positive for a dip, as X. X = -3.0 ch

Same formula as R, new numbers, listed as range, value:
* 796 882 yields 106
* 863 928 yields 110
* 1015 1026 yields 96.1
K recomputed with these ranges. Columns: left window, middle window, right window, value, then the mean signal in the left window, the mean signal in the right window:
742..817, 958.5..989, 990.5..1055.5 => 2.6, 94.1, 95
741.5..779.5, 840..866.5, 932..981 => -3.7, 95.3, 98.4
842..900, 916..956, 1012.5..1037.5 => -0.4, 110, 95.8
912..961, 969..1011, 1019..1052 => 4.4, 106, 93.6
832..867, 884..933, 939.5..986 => -3.0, 110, 94.3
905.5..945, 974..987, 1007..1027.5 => 3.0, 108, 96.6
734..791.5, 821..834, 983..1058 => -1.5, 94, 93.2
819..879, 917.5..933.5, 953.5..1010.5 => -1.3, 110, 91.8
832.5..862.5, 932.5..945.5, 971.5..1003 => -1.6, 109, 85.9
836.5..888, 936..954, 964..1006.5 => -1.3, 111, 88.6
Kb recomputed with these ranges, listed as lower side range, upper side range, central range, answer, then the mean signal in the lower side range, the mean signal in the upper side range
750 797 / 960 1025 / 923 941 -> -2.9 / 93.4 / 91.3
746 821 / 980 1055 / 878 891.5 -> -2.0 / 94.6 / 92.2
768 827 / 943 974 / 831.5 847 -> -2.0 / 95.7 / 99.2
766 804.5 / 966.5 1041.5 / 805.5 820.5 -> -0.7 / 93.5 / 91.6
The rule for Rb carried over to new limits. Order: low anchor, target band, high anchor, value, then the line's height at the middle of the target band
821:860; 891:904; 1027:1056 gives -0.55 ch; 103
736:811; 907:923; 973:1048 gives -2.98 ch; 92.3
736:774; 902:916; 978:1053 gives -2.33 ch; 92.9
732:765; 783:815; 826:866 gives 3.07 ch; 102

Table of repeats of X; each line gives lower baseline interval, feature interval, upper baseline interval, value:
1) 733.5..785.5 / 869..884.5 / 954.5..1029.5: -3.0 ch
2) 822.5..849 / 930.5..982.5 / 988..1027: 0.5 ch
